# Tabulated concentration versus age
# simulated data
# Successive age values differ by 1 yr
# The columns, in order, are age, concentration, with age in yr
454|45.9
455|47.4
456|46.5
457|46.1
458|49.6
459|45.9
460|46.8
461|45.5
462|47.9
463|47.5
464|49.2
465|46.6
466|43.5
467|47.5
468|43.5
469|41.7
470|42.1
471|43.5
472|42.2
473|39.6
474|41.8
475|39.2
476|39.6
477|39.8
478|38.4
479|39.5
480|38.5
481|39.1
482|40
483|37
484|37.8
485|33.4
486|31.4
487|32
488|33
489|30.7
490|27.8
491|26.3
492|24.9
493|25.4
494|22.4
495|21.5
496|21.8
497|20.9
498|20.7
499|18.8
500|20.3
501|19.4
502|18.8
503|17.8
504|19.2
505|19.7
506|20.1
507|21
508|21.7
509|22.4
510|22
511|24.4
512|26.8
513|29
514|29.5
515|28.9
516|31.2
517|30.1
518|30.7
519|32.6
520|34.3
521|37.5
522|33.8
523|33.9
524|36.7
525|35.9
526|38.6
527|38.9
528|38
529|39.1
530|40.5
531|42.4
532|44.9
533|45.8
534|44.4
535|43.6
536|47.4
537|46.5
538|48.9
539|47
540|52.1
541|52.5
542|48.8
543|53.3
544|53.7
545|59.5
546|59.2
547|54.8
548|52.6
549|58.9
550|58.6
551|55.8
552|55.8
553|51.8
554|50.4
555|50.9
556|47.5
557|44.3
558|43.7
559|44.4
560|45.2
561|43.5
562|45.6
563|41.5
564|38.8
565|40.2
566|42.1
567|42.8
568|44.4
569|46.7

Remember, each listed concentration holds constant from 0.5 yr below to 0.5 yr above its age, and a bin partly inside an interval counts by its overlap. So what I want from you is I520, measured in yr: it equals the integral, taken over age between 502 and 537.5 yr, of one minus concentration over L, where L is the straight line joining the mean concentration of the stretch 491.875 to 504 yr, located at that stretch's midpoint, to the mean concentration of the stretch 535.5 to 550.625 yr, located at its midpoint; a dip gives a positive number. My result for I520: 4.12 yr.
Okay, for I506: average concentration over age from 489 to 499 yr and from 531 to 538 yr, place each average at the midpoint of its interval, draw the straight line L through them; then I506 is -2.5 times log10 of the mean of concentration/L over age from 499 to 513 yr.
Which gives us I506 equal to 0.381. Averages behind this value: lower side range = 23.6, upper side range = 45.5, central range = 21.2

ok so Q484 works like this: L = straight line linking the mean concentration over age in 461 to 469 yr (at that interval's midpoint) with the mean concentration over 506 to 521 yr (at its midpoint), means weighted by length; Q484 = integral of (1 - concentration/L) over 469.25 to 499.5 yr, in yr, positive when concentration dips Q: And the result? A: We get 4.8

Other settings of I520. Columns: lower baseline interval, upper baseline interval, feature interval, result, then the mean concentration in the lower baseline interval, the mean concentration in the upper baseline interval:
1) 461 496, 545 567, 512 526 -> 3.49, 37.4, 48.9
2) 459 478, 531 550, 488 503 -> 7.54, 43.7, 50.8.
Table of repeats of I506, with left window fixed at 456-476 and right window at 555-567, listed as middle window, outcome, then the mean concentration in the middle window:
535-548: -0.18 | 51.7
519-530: 0.20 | 36.7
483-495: 0.44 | 29.5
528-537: 0.01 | 43.4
